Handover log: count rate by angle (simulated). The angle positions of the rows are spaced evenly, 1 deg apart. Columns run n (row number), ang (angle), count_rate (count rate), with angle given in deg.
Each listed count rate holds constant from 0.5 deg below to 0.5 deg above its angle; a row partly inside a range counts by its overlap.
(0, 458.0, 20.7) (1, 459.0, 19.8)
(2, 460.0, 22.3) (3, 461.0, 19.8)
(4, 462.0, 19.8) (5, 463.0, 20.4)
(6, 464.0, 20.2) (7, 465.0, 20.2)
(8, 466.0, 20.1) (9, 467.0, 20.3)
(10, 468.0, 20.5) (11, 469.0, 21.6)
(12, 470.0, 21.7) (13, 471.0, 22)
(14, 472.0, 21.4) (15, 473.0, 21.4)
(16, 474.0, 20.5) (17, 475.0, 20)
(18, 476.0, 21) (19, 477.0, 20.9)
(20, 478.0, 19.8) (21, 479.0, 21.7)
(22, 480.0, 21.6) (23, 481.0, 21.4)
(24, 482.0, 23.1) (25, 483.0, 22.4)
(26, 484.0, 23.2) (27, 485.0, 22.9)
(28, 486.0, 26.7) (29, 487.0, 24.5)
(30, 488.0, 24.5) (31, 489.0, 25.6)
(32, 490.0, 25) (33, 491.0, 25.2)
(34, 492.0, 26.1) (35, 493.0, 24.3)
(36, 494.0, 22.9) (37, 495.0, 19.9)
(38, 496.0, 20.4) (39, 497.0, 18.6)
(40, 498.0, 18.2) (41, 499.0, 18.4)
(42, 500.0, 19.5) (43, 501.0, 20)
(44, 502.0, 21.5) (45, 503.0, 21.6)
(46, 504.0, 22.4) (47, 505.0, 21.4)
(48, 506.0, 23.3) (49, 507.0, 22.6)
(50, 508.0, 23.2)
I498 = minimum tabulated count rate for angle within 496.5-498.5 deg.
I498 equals 18.2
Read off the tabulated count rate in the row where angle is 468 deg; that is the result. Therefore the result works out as 20.5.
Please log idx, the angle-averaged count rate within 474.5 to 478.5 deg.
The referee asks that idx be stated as 20.4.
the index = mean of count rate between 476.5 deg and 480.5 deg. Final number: 21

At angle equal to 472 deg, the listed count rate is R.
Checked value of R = 21.4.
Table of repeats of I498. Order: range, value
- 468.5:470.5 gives 21.6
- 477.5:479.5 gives 19.8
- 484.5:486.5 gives 22.9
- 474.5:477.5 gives 20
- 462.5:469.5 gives 20.1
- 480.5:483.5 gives 21.4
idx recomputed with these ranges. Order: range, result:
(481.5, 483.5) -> 22.8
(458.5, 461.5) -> 20.6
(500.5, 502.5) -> 20.8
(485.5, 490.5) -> 25.3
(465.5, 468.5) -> 20.3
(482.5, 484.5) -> 22.8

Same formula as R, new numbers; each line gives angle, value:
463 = 20.4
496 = 20.4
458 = 20.7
